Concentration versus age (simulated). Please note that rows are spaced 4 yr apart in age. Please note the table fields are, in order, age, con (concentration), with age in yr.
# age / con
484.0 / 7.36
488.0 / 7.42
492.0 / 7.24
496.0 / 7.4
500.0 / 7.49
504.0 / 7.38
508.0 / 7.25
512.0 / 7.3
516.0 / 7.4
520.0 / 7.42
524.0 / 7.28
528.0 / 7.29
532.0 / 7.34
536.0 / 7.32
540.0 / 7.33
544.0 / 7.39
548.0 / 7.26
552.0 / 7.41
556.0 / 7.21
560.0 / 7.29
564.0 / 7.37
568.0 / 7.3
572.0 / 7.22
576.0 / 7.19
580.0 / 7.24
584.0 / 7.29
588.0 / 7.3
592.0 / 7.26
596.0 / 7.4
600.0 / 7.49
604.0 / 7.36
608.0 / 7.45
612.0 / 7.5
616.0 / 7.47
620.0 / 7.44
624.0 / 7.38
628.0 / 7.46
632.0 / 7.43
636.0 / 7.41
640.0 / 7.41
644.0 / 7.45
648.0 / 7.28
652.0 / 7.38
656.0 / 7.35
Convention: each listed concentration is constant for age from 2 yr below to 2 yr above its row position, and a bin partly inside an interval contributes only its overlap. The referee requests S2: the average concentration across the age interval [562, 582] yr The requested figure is 7.26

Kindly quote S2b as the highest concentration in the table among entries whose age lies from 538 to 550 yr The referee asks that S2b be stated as 7.39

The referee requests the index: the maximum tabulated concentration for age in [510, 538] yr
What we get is 7.42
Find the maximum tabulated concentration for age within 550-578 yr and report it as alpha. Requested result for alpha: 7.41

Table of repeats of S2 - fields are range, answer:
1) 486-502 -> 7.39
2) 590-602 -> 7.38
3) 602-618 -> 7.45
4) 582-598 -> 7.31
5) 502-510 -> 7.31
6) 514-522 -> 7.41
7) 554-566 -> 7.29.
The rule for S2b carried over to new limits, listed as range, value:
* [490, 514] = 7.49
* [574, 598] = 7.4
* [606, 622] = 7.5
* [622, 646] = 7.46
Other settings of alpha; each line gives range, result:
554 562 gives 7.29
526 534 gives 7.34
